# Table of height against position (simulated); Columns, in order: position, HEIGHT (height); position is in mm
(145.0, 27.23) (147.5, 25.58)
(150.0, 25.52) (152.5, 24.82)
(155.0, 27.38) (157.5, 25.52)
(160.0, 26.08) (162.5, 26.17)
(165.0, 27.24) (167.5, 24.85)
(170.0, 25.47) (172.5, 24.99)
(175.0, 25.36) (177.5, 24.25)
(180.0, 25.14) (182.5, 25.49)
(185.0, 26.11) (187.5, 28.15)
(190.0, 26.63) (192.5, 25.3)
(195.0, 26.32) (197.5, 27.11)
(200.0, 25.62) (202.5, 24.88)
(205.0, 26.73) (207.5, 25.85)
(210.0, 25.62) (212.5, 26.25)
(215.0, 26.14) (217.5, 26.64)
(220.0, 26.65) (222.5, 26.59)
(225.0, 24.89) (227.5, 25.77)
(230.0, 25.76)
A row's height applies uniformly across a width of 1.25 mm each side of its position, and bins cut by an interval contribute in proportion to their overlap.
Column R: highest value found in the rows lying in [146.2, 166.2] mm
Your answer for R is 27.38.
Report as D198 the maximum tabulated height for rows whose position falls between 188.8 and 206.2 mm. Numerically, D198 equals 27.11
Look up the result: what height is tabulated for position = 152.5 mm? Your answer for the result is 24.82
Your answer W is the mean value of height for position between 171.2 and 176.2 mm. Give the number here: 25.2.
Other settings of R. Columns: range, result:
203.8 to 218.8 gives 26.73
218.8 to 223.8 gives 26.65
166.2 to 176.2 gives 25.47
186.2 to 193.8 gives 28.15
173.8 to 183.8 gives 25.49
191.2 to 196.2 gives 26.32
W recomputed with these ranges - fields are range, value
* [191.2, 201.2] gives 26.1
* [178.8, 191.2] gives 26.3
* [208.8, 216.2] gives 26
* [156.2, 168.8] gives 26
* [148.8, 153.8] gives 25.2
